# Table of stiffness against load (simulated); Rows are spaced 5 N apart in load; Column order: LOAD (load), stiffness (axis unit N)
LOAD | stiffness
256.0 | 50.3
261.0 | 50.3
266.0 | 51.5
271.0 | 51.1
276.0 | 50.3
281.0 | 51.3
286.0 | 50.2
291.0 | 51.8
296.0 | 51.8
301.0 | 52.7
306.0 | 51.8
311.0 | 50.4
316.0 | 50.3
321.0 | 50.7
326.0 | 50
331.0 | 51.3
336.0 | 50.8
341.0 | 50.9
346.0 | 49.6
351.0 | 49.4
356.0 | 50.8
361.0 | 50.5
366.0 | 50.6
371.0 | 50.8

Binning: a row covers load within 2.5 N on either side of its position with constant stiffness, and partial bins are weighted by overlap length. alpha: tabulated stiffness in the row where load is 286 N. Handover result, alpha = 50.2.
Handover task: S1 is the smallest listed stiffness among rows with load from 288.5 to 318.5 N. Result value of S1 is 50.3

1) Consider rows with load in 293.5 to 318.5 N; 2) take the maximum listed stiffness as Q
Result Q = 52.7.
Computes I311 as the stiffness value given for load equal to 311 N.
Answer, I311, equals 50.4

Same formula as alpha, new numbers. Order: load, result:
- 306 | 51.8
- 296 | 51.8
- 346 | 49.6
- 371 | 50.8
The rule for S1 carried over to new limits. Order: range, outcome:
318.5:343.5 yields 50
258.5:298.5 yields 50.2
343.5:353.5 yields 49.4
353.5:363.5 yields 50.5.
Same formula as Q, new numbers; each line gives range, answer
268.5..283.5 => 51.3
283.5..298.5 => 51.8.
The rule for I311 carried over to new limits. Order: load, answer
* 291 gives 51.8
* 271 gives 51.1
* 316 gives 50.3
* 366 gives 50.6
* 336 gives 50.8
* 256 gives 50.3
